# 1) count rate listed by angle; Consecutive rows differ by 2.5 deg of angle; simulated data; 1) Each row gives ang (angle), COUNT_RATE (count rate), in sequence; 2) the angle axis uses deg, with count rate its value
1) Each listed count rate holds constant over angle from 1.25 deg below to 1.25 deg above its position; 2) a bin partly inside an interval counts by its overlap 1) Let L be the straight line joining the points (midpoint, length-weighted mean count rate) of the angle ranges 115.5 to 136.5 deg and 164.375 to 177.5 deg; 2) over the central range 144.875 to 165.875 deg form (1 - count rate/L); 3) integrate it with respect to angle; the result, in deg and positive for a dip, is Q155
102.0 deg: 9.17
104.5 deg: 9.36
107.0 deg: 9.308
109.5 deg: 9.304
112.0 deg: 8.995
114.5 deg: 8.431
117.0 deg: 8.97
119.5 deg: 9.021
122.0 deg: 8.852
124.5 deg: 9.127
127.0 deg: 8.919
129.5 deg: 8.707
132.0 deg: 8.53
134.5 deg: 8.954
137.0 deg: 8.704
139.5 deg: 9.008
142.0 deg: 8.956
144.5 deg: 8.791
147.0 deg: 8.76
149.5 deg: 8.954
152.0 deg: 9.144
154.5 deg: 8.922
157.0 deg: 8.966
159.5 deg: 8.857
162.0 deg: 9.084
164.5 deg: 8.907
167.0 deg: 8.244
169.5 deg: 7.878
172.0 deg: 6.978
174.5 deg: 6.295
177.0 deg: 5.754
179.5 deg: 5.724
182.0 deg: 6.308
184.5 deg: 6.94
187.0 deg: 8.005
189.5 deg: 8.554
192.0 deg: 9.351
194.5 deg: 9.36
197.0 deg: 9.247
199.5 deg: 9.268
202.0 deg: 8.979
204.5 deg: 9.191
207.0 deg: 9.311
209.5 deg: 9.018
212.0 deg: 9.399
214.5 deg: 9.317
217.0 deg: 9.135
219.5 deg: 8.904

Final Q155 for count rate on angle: -2.9 deg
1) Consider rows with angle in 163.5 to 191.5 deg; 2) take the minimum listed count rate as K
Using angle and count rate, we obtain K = 5.724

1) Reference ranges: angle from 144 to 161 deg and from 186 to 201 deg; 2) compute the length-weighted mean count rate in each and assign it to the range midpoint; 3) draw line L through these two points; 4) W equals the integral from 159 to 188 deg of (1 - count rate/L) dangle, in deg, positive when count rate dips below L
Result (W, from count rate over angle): 5.1 deg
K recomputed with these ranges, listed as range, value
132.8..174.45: 6.978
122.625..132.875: 8.53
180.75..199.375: 6.308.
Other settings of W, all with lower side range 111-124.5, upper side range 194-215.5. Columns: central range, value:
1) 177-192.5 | 3.2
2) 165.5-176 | 2.0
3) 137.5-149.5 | 0.1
